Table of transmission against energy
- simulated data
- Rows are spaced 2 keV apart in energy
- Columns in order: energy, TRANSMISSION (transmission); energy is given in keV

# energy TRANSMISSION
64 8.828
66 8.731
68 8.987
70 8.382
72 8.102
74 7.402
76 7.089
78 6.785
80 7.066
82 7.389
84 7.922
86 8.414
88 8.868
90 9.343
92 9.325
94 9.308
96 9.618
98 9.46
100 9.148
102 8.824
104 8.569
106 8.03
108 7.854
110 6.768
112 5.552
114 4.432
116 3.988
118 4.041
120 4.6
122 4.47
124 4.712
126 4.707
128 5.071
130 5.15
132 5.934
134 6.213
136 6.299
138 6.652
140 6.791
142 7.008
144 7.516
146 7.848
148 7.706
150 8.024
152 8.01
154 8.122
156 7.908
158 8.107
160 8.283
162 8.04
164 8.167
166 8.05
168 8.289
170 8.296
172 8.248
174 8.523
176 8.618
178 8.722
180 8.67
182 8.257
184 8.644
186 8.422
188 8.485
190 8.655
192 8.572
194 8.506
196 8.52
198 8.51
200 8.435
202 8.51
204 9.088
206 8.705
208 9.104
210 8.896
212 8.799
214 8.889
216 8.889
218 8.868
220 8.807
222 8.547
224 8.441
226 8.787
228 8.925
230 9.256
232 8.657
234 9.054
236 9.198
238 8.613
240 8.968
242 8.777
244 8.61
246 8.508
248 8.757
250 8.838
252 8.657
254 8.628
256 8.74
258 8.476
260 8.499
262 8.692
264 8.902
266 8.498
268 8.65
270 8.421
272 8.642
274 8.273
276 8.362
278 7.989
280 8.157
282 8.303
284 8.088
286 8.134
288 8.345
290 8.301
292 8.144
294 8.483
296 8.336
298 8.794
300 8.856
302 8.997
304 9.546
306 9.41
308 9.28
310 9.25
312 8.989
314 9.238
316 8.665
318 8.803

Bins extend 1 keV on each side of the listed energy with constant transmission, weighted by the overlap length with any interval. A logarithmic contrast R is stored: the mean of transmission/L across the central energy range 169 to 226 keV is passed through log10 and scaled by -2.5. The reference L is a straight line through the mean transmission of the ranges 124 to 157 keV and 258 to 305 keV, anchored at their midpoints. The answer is -0.160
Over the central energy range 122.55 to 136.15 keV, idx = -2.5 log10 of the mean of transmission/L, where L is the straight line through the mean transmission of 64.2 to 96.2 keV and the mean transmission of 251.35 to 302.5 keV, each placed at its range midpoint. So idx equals 0.48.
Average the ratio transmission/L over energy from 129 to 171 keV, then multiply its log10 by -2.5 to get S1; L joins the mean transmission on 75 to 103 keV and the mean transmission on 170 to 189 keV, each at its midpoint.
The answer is 0.14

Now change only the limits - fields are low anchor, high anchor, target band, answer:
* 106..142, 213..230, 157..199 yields -0.15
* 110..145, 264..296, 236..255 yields -0.14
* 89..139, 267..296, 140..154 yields -0.09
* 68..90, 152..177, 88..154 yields 0.16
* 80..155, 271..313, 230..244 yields -0.10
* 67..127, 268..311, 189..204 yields -0.08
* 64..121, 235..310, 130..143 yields 0.23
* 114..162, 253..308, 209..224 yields -0.16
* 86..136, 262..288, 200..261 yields -0.11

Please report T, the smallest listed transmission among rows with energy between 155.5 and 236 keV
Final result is 7.908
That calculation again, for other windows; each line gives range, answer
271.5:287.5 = 7.989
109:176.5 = 3.988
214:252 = 8.441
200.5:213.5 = 8.51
